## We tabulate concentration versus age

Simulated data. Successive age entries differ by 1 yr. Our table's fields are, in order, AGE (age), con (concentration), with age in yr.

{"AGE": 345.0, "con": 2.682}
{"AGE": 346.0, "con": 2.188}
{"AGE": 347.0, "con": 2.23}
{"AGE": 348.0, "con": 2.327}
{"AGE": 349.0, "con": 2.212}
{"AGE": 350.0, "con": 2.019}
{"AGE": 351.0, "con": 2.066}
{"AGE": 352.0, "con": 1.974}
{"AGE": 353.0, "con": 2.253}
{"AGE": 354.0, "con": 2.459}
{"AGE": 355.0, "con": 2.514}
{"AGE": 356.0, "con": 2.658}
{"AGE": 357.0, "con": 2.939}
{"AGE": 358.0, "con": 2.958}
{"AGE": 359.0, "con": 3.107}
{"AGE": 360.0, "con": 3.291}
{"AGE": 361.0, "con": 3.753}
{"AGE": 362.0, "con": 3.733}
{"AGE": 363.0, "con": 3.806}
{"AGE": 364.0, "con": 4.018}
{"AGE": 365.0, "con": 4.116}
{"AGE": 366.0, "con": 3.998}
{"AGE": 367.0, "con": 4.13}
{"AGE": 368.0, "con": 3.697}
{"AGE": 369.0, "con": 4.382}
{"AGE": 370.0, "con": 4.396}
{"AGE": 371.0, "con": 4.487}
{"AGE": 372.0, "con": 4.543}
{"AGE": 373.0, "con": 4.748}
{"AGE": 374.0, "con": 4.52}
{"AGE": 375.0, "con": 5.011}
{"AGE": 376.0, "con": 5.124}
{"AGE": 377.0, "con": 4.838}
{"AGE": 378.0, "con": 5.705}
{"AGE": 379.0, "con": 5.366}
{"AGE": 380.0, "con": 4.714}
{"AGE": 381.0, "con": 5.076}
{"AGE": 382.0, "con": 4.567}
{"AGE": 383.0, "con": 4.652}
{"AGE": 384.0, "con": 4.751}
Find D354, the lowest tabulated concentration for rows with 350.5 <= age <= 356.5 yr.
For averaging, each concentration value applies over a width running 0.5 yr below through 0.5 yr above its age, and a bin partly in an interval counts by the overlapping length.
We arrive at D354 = 1.974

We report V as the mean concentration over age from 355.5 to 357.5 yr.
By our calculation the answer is 2.8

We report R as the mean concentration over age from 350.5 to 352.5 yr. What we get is 2.02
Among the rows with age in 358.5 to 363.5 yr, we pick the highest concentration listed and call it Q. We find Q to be 3.806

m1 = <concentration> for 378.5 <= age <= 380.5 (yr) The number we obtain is 5.04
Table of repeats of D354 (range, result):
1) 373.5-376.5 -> 4.52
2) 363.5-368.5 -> 3.697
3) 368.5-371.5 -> 4.382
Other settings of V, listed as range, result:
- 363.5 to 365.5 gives 4.07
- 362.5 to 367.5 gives 4.01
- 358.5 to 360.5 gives 3.2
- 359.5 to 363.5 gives 3.65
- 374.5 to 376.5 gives 5.07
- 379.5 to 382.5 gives 4.79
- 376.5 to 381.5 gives 5.14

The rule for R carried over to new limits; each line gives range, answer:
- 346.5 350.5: 2.2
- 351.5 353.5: 2.11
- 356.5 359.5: 3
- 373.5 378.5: 5.04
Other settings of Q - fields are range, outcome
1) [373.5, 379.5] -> 5.705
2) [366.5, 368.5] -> 4.13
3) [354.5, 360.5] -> 3.291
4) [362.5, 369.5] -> 4.382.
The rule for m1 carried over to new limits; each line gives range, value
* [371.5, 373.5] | 4.65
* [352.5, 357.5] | 2.56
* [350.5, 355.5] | 2.25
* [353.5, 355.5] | 2.49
